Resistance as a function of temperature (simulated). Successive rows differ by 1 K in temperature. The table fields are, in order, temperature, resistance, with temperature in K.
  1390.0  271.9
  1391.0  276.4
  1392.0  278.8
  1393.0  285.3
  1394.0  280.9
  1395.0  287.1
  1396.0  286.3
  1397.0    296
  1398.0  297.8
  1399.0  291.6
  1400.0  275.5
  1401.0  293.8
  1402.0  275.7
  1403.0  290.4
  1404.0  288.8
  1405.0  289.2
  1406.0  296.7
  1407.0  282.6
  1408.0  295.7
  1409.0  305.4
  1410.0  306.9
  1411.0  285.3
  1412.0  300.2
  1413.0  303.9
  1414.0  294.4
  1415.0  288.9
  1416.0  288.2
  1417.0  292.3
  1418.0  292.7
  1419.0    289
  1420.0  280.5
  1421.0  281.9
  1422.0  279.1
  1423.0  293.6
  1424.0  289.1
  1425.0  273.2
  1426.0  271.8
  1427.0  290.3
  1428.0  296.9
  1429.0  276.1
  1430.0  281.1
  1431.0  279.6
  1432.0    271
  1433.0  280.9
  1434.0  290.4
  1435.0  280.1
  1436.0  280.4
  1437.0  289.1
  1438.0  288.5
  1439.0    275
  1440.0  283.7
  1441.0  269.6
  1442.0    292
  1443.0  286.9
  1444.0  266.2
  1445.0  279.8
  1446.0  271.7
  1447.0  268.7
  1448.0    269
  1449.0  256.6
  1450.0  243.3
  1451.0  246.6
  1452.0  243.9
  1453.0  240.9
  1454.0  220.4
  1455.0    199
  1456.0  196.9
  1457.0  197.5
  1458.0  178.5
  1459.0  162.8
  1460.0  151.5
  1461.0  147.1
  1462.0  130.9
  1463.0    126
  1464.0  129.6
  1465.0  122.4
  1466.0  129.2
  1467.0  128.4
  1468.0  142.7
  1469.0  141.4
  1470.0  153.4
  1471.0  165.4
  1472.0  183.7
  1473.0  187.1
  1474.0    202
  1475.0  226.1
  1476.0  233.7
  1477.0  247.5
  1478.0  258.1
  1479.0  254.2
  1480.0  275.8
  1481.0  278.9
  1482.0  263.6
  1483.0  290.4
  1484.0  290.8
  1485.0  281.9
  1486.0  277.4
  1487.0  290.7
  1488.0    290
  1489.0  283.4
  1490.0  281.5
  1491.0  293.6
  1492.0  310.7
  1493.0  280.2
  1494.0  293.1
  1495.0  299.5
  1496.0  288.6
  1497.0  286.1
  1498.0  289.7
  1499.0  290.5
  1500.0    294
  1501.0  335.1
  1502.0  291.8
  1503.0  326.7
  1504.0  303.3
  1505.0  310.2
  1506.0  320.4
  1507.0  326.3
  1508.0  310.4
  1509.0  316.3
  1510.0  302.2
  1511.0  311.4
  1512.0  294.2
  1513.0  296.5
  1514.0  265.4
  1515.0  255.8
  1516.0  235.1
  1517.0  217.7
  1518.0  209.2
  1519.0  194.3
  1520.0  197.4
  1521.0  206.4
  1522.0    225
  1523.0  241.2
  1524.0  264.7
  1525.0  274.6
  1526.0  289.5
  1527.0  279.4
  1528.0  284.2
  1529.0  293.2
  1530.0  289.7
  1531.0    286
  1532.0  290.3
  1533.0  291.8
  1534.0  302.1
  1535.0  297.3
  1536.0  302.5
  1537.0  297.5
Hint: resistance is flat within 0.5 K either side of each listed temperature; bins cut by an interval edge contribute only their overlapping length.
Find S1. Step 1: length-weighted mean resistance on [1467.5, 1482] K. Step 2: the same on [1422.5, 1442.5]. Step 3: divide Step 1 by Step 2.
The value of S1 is 0.8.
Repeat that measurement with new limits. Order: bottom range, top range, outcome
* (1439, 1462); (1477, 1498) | 1.21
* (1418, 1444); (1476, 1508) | 1.03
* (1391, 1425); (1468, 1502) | 0.90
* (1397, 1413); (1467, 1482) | 0.72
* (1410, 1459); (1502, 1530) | 1.01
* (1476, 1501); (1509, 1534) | 0.93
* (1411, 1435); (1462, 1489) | 0.75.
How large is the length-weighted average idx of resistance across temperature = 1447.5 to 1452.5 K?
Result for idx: 252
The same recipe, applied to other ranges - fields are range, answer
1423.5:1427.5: 281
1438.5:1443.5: 281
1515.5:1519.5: 214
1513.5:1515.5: 261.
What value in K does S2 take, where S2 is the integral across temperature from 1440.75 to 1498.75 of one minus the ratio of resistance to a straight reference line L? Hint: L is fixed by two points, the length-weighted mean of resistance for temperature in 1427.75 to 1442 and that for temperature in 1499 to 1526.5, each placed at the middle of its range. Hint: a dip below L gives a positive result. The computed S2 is 9.5 K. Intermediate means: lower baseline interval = 282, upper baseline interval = 275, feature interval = 233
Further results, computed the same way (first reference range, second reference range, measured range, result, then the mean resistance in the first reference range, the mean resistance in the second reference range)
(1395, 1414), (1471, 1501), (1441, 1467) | 6.4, 292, 269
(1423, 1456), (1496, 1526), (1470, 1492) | 1.6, 270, 276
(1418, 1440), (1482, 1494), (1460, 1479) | 7.6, 283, 287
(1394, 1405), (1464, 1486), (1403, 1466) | -0.8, 288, 212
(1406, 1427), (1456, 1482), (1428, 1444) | -2.0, 290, 184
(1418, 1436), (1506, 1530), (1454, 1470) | 7.1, 283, 266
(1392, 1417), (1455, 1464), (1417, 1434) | -3.0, 291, 162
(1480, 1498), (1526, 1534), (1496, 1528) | 1.3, 287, 289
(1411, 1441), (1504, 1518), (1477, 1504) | -0.1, 285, 287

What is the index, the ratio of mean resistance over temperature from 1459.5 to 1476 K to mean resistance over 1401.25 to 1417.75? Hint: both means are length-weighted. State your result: 0.5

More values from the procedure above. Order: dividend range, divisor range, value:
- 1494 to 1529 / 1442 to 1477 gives 1.39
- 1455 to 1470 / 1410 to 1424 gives 0.52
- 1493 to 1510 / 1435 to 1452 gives 1.12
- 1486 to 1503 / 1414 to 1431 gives 1.03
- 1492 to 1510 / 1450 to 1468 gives 1.74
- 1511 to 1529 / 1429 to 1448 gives 0.90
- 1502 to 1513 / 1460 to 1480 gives 1.76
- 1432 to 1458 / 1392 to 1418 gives 0.89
